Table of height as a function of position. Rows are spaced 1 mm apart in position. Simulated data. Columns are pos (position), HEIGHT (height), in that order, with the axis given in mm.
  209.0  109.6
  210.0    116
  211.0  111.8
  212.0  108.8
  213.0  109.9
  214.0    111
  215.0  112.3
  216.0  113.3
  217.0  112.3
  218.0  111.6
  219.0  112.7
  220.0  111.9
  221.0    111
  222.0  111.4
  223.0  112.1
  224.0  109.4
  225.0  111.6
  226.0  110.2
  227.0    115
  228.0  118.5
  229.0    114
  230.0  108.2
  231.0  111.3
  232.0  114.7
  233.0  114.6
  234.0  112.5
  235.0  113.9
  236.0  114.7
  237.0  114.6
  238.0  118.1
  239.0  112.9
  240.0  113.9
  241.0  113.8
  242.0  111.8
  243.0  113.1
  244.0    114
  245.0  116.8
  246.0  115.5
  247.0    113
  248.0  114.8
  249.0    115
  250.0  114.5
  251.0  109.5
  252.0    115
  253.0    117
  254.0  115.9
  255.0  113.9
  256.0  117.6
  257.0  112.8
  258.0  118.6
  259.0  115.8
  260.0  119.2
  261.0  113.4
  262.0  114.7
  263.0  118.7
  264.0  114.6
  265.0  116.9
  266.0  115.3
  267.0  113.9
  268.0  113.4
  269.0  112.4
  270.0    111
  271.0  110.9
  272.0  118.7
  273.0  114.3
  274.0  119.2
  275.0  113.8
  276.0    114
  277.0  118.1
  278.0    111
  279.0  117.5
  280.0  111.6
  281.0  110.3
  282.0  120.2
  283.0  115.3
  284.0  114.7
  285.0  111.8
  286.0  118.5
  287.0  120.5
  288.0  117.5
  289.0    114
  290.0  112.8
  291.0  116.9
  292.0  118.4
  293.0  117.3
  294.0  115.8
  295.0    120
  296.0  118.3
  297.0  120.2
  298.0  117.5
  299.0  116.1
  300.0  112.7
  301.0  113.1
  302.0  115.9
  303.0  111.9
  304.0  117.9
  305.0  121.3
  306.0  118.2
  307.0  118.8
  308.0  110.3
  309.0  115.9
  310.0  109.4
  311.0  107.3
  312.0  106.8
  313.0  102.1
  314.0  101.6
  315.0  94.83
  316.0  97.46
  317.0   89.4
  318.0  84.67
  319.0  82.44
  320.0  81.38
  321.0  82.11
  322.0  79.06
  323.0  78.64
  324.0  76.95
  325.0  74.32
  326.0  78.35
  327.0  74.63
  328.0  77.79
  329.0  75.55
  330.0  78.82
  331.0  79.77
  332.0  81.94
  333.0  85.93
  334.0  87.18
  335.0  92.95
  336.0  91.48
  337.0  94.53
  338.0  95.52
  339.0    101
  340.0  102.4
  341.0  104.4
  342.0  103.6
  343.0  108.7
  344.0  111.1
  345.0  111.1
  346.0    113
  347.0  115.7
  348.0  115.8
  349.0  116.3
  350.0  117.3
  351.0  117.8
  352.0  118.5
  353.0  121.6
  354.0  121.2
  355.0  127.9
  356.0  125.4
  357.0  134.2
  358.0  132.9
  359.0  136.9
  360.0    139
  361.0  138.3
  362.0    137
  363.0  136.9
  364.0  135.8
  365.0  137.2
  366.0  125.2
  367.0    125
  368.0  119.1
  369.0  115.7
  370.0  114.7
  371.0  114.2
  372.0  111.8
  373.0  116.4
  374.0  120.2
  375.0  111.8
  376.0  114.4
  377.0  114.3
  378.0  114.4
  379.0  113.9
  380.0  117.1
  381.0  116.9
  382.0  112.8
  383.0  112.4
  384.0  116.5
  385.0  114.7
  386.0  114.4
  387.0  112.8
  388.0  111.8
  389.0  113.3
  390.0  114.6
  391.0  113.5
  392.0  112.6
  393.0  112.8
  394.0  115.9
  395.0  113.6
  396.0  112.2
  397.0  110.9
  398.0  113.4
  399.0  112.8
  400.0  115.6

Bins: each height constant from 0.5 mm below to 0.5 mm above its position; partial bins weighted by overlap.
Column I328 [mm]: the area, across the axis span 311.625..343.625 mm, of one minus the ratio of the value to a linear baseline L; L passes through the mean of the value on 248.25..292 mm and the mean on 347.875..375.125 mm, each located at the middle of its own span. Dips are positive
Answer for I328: 8.5 mm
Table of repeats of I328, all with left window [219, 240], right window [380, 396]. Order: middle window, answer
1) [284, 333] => 4.9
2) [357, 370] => -2.0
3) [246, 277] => -0.5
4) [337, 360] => -0.5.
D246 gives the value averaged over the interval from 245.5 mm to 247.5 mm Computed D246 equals 114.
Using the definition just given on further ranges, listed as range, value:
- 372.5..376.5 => 116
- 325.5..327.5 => 76.5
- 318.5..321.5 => 82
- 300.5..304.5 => 115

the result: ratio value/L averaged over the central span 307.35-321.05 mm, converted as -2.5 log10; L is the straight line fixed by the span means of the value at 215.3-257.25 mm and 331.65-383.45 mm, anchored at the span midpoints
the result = 0.17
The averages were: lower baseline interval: 114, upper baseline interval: 116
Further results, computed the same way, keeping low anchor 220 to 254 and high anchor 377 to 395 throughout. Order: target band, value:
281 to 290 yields -0.02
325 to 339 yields 0.33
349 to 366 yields -0.14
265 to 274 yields -0.01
